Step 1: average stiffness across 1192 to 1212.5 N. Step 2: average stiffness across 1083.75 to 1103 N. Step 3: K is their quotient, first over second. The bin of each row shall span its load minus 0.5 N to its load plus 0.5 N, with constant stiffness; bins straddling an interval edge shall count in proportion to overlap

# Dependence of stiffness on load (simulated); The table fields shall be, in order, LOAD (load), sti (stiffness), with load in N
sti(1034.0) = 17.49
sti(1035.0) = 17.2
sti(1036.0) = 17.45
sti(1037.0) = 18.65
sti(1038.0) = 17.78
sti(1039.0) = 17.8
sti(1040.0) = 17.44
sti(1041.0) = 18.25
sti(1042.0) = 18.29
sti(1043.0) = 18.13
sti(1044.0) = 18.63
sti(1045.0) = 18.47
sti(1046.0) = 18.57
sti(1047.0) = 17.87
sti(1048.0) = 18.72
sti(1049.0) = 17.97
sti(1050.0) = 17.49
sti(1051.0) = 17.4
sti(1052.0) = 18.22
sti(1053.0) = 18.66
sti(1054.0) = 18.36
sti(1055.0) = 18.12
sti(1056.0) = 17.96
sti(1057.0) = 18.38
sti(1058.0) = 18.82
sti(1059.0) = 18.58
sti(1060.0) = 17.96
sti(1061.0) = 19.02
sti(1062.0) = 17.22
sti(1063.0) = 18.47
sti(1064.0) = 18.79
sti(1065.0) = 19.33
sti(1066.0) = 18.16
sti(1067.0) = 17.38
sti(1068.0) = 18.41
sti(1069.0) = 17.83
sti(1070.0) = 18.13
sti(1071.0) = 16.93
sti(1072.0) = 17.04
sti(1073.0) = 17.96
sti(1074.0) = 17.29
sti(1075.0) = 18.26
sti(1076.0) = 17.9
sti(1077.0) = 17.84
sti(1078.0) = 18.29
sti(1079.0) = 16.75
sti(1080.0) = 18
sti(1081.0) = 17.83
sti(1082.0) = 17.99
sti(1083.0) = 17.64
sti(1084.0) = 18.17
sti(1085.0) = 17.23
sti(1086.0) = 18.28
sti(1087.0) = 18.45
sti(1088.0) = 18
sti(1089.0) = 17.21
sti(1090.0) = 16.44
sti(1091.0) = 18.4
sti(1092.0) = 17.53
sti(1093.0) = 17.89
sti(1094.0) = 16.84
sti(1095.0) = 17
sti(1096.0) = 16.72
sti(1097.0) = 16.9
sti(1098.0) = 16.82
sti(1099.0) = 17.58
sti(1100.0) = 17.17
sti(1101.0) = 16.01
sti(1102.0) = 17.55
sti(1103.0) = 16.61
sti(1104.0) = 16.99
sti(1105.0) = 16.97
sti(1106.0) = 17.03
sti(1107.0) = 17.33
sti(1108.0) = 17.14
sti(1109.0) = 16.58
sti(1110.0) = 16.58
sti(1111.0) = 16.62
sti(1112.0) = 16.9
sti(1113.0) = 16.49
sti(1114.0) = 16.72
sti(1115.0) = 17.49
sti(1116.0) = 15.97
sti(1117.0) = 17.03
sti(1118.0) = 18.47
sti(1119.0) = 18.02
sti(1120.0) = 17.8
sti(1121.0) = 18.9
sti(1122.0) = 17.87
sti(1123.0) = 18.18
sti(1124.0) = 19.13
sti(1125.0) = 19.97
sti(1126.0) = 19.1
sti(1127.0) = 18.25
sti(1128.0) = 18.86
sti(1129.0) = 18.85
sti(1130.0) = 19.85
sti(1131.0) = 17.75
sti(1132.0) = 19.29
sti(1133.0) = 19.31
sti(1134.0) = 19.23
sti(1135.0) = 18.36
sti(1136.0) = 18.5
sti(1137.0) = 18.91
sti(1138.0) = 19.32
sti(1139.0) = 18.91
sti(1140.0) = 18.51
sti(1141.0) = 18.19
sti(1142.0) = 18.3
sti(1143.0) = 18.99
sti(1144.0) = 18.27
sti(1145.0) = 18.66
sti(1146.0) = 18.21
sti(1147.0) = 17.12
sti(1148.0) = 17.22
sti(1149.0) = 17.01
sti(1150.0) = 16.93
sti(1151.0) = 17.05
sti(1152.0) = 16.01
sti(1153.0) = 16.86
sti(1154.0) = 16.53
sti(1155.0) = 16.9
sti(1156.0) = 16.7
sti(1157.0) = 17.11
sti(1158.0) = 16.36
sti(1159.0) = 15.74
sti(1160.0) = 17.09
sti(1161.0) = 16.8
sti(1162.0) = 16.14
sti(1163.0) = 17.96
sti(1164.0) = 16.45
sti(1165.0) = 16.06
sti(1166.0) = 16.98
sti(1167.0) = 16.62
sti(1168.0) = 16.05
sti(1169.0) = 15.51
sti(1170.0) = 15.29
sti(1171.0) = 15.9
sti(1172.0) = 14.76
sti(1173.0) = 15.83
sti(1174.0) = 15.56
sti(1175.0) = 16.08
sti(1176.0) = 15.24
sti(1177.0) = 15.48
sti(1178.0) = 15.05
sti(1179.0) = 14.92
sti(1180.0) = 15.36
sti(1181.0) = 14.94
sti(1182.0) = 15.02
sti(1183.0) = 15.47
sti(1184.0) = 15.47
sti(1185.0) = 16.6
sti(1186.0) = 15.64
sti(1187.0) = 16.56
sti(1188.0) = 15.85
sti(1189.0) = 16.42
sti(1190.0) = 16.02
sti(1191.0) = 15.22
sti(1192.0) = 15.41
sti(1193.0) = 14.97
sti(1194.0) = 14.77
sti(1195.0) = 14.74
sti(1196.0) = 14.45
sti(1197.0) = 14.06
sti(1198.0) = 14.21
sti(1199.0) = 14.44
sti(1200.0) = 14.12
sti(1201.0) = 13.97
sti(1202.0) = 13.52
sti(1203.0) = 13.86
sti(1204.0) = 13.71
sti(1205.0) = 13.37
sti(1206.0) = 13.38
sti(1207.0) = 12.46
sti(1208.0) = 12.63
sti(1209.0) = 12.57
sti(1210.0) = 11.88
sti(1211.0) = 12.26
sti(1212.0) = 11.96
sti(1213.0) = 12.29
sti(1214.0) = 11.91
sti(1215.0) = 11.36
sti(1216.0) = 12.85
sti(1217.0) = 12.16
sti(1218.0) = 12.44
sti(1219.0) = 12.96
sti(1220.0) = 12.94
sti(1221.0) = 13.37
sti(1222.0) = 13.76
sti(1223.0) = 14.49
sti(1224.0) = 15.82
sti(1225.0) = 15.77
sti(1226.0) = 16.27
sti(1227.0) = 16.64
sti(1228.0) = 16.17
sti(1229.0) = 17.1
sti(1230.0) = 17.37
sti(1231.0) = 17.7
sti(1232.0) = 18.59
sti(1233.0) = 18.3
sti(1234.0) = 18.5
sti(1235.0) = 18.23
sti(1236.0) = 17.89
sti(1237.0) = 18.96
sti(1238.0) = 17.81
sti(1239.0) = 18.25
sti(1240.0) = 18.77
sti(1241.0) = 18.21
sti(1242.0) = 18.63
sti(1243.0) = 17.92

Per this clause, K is 0.8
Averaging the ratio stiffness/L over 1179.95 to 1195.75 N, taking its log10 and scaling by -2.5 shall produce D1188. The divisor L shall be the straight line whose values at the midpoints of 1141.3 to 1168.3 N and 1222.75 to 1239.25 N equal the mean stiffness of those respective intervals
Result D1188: 0.110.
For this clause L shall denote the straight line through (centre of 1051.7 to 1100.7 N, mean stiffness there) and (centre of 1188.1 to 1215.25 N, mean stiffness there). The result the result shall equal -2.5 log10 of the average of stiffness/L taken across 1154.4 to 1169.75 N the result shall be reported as -0.10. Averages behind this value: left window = 17.8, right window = 13.8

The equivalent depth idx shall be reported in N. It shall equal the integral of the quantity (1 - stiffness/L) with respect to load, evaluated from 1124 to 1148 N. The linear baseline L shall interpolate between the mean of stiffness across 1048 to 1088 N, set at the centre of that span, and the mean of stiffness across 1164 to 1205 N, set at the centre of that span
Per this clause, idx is -3.4 N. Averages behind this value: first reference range 18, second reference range 15.2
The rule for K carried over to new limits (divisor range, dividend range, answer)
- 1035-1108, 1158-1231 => 0.83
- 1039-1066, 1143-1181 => 0.90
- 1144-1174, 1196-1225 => 0.80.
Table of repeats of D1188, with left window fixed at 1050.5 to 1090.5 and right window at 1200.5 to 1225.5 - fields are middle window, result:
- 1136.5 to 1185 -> -0.121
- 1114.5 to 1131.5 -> -0.136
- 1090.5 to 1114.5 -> -0.009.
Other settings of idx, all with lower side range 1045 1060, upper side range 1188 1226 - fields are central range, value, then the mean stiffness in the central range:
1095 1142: -4.48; 17.8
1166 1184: -1.03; 15.5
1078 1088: -0.29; 17.8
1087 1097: -0.17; 17.4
